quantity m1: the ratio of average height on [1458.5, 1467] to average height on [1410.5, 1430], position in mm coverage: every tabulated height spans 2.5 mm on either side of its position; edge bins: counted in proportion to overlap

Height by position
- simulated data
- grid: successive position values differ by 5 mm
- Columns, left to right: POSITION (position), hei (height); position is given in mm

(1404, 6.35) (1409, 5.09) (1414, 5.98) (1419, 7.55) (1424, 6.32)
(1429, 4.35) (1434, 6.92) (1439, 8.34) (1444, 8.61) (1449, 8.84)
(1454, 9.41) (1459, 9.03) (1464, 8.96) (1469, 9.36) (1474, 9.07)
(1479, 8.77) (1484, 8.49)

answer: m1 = 1.47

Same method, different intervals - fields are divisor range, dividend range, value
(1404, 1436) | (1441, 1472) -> 1.49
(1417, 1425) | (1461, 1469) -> 1.30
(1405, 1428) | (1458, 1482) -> 1.48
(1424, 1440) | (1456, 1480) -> 1.43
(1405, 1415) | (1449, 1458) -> 1.64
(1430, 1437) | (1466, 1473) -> 1.43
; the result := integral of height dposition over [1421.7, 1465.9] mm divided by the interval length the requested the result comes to 7.86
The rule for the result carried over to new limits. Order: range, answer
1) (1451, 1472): 9.18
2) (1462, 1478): 9.1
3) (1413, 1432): 6.08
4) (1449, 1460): 9.16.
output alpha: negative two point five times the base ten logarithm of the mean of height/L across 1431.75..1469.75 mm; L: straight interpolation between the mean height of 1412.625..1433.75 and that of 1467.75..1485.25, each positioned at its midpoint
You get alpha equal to -0.14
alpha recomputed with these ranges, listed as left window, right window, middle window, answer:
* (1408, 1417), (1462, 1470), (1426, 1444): 0.06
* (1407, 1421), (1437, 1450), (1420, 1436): 0.21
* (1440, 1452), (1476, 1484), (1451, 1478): -0.05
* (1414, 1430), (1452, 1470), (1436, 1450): -0.09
